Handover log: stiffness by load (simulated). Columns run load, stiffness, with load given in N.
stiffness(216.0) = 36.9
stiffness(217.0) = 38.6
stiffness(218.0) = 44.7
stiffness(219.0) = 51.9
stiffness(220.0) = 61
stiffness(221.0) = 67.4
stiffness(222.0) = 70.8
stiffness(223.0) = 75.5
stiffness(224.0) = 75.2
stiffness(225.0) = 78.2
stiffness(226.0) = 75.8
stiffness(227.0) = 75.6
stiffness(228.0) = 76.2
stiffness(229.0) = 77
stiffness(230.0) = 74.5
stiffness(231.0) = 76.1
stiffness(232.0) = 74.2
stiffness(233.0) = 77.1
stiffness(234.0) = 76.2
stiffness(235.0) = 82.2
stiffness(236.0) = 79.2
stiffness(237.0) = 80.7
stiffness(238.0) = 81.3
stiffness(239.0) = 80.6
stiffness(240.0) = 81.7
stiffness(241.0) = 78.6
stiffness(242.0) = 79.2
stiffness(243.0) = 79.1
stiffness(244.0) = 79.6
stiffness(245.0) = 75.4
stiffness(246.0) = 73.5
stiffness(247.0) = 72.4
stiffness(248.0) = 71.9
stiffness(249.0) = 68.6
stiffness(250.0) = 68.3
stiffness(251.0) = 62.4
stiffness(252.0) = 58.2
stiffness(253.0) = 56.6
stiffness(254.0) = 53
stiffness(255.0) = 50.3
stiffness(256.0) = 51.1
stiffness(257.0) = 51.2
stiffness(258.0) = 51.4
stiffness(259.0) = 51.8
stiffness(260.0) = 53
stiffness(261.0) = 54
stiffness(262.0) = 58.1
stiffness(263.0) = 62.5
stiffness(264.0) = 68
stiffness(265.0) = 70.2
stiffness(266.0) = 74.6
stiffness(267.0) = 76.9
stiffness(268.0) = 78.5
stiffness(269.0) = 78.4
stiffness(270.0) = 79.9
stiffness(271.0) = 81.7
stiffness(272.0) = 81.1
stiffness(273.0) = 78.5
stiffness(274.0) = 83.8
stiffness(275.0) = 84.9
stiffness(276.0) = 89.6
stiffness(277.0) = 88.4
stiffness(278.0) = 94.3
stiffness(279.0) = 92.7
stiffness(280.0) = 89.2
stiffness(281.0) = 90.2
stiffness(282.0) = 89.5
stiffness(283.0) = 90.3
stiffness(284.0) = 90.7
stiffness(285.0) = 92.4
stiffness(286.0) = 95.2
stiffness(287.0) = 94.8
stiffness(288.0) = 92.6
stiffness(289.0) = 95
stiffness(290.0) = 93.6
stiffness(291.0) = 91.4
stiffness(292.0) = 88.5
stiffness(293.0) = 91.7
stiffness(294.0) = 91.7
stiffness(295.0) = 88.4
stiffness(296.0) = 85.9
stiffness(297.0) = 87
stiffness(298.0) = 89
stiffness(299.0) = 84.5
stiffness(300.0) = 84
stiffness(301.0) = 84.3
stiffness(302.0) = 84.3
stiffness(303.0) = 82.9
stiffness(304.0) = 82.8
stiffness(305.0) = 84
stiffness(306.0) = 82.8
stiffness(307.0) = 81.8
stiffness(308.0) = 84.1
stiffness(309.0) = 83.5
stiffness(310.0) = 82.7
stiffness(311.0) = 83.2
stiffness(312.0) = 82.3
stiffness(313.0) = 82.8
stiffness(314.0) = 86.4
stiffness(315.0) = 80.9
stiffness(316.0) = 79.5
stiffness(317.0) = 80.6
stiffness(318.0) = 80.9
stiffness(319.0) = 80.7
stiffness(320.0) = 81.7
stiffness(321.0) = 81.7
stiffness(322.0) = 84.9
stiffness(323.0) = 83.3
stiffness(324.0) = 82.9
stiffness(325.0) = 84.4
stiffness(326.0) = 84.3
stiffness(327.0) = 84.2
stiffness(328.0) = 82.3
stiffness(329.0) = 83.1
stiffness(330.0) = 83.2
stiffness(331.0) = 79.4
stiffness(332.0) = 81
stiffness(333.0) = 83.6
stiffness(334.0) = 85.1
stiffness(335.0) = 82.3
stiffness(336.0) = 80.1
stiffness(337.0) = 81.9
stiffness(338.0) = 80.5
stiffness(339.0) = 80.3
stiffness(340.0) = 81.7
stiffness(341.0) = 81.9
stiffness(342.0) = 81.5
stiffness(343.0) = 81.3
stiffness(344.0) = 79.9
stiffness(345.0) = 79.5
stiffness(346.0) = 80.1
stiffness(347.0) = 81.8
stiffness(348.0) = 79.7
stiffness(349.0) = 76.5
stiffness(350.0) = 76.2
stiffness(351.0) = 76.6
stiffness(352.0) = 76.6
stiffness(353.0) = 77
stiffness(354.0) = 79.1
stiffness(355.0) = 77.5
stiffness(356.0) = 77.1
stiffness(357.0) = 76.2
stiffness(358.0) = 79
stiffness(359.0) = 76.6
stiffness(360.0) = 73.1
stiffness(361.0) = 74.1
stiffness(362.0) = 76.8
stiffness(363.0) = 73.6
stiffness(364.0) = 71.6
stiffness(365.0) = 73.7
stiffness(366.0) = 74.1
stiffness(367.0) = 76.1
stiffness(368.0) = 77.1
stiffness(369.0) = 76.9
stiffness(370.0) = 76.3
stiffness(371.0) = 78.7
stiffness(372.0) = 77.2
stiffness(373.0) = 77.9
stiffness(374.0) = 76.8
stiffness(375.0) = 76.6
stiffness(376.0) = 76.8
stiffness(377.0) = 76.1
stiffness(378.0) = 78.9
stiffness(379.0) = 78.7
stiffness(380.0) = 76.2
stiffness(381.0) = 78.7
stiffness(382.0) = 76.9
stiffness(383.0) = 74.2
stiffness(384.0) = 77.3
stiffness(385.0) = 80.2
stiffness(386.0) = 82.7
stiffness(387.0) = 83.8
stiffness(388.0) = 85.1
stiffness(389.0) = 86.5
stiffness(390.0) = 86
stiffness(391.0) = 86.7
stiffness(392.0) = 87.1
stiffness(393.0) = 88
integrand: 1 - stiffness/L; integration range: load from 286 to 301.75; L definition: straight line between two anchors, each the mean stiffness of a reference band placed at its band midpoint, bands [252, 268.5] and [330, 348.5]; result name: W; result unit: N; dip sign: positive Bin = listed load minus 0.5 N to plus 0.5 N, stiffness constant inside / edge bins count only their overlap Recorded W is -4.7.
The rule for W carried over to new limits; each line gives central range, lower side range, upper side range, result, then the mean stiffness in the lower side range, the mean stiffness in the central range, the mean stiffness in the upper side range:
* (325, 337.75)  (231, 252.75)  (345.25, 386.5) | -1.0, 75.1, 82.6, 77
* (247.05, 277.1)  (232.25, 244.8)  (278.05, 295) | 6.3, 79.4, 67.7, 91.8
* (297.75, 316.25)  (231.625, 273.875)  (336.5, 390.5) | -2.3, 70.1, 83.4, 78.3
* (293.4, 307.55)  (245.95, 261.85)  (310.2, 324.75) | -1.7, 58.8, 85.3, 82.3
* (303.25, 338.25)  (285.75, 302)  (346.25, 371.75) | 0.7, 89.6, 82.6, 76.5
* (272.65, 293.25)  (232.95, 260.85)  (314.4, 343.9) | -4.4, 68.4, 90.4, 82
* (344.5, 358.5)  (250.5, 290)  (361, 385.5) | -0.3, 75.5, 78.1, 76.5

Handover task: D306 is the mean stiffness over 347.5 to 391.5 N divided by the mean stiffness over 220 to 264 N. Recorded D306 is 1.12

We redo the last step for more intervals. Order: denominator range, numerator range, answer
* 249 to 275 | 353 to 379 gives 1.16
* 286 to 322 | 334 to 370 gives 0.91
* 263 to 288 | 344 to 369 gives 0.91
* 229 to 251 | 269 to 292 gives 1.16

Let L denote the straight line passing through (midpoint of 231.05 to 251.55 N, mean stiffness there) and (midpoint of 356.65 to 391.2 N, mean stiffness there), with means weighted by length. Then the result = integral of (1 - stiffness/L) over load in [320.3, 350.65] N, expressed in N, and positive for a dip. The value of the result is -1.7 N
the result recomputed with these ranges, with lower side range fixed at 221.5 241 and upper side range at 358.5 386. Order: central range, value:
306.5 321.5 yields -1.05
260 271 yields 1.03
